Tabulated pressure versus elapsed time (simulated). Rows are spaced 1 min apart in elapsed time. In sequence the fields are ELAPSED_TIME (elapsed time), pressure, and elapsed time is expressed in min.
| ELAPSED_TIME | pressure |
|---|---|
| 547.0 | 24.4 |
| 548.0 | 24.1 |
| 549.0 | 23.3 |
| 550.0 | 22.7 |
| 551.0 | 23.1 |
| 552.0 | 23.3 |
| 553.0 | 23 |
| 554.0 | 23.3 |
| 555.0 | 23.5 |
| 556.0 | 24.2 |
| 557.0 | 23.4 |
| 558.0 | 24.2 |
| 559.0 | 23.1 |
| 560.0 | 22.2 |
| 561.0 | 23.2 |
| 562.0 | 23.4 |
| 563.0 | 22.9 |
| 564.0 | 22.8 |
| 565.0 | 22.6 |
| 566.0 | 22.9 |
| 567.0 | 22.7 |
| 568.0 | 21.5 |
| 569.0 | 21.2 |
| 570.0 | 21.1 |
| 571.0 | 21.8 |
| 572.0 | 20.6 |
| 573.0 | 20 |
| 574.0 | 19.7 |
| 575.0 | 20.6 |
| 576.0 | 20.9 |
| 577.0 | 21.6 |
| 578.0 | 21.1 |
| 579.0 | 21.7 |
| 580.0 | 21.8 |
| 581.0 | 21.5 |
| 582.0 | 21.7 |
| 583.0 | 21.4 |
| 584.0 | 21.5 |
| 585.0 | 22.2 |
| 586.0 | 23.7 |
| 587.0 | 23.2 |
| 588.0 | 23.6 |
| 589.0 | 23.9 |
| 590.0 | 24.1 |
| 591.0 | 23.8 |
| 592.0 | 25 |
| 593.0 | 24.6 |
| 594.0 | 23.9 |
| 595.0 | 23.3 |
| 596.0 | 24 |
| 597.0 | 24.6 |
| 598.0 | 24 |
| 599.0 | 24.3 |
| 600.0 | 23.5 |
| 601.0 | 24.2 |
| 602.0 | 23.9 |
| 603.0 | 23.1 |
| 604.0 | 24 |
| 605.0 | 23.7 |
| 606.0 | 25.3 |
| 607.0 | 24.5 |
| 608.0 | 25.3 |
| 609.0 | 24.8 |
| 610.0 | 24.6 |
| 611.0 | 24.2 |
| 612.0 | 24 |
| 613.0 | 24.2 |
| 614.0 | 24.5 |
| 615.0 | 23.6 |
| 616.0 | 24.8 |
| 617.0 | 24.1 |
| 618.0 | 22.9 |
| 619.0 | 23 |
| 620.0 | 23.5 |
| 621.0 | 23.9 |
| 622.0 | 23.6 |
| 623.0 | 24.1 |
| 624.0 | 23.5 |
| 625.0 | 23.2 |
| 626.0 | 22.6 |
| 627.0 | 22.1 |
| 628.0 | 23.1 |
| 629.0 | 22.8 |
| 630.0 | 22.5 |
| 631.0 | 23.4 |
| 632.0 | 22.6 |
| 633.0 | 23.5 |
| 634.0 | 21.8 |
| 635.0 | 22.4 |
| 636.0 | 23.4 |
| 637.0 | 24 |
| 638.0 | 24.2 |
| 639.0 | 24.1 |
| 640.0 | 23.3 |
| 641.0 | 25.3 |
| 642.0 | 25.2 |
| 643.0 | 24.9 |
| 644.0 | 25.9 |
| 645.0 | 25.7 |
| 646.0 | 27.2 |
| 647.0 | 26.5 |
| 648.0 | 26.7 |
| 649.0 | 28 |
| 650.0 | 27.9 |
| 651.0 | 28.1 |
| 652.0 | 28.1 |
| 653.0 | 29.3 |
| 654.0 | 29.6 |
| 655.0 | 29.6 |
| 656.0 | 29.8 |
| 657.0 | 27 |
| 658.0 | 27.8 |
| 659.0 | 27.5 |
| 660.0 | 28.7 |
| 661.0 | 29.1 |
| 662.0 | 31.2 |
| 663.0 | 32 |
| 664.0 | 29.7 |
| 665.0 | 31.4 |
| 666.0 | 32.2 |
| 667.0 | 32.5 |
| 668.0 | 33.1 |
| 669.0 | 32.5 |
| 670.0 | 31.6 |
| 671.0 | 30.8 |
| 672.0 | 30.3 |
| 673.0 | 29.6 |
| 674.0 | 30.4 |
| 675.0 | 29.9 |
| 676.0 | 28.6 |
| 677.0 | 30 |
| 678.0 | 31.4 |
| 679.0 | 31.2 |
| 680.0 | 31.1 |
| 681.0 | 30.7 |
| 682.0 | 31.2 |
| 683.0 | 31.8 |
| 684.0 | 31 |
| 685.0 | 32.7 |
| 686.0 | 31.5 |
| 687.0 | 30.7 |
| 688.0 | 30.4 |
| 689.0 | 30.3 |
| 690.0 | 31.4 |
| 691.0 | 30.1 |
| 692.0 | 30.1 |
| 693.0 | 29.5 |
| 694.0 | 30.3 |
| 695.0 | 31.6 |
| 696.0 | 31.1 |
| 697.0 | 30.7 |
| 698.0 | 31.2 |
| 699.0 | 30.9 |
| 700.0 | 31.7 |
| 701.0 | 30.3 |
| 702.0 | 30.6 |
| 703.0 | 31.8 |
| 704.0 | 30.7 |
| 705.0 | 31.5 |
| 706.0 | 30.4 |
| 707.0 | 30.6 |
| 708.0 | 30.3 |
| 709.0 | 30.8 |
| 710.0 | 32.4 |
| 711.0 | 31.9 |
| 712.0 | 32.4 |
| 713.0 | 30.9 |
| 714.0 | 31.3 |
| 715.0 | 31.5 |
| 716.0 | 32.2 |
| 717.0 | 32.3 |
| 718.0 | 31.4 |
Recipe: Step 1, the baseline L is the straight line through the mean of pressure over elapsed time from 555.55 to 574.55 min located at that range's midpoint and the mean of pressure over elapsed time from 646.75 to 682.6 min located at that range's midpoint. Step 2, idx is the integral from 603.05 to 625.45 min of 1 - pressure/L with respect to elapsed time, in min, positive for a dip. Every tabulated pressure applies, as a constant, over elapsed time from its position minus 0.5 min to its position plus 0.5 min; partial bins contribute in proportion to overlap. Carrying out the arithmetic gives 1.7 min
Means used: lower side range 22.3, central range 24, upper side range 29.9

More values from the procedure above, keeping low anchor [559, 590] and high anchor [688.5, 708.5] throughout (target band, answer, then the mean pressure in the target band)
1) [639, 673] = -1.1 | 28.7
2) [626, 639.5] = 1.6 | 23.1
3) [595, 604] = -0.1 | 23.9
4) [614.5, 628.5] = 1.0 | 23.4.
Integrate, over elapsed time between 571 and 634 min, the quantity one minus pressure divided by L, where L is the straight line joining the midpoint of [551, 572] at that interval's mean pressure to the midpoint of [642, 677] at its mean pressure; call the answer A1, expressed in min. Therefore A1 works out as 5.5 min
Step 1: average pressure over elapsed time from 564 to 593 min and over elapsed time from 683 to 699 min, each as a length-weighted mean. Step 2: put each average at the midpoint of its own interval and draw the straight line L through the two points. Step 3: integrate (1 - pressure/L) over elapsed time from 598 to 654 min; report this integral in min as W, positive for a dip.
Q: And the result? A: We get 2.9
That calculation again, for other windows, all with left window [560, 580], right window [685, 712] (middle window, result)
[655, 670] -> -1.0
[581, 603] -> -0.2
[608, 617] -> 0.1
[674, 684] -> -0.4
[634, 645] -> 1.0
